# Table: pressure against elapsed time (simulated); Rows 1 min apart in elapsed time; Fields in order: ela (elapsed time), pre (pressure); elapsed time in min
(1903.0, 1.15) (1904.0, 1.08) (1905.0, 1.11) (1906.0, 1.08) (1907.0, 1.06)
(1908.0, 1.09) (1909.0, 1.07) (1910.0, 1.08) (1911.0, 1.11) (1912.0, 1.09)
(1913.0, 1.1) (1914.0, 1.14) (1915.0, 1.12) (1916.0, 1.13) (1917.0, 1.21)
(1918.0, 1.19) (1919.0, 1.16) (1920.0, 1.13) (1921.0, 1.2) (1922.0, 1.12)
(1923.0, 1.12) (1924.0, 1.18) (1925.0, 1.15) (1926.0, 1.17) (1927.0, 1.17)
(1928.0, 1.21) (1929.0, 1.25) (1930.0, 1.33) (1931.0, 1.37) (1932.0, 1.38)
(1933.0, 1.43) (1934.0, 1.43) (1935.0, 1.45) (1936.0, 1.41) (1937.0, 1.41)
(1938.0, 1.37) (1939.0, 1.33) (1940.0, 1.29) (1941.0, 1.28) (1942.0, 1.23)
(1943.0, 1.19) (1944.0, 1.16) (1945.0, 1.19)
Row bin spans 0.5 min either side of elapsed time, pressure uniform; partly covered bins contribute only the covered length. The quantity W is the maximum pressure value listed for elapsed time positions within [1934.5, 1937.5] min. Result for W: 1.45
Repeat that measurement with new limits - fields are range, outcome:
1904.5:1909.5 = 1.11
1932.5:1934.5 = 1.43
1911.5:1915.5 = 1.14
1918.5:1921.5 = 1.2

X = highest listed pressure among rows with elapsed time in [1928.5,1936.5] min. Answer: 1.45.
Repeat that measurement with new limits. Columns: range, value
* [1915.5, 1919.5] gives 1.21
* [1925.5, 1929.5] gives 1.25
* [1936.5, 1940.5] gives 1.41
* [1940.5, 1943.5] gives 1.28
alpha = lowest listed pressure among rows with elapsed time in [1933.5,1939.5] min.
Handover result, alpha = 1.33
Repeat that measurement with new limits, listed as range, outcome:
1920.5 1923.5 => 1.12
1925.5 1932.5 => 1.17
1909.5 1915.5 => 1.08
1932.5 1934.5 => 1.43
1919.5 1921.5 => 1.13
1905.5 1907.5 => 1.06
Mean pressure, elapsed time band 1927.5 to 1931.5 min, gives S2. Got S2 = 1.29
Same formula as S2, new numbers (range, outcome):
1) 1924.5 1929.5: 1.19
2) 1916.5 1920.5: 1.17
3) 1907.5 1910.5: 1.08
